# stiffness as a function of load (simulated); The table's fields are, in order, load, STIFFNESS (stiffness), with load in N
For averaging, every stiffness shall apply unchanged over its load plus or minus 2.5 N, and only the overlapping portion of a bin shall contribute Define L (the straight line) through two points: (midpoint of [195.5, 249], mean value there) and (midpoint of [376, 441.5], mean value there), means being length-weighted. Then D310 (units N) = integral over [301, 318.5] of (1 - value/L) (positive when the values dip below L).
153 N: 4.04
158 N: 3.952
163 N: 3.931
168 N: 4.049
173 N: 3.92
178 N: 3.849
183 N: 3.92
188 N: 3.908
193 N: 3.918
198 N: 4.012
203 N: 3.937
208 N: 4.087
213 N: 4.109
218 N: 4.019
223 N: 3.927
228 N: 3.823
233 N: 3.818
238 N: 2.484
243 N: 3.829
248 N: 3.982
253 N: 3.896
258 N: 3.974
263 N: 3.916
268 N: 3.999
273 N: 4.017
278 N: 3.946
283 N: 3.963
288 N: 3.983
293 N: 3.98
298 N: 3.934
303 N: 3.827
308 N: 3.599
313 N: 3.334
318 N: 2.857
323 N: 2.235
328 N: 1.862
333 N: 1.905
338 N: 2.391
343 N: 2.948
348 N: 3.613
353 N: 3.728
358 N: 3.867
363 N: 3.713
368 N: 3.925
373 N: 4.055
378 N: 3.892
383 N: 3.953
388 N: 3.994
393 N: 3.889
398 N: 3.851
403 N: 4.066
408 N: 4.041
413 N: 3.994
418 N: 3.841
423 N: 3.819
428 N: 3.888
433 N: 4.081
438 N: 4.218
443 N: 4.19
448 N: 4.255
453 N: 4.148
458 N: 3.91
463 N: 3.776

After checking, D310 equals 1.95 N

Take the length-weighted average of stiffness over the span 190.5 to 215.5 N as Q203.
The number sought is 4.01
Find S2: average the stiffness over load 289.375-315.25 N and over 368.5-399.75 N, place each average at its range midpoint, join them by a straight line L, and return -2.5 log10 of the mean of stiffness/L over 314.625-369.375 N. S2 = 0.27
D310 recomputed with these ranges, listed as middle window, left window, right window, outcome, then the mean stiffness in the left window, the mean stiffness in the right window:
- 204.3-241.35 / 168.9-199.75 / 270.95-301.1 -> 1.7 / 3.93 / 3.97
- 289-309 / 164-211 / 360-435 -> 0.4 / 3.96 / 3.93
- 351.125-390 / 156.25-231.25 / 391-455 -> 1.1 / 3.96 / 4.02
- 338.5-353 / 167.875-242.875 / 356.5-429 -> 2.5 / 3.85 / 3.92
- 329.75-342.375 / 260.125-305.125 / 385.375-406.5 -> 5.4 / 3.95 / 3.95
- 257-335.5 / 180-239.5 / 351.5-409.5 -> 8.8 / 3.85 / 3.92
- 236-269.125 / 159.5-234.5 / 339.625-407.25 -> 1.4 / 3.95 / 3.79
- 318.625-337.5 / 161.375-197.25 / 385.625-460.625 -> 8.8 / 3.93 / 4.01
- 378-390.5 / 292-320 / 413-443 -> -0.4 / 3.58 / 3.99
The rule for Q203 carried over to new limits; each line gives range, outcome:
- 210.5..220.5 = 4.06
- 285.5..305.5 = 3.93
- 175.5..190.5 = 3.89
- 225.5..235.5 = 3.82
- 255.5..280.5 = 3.97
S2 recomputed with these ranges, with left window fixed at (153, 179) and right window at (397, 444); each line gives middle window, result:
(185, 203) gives 0.00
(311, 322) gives 0.32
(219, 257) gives 0.07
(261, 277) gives 0.00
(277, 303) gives 0.01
